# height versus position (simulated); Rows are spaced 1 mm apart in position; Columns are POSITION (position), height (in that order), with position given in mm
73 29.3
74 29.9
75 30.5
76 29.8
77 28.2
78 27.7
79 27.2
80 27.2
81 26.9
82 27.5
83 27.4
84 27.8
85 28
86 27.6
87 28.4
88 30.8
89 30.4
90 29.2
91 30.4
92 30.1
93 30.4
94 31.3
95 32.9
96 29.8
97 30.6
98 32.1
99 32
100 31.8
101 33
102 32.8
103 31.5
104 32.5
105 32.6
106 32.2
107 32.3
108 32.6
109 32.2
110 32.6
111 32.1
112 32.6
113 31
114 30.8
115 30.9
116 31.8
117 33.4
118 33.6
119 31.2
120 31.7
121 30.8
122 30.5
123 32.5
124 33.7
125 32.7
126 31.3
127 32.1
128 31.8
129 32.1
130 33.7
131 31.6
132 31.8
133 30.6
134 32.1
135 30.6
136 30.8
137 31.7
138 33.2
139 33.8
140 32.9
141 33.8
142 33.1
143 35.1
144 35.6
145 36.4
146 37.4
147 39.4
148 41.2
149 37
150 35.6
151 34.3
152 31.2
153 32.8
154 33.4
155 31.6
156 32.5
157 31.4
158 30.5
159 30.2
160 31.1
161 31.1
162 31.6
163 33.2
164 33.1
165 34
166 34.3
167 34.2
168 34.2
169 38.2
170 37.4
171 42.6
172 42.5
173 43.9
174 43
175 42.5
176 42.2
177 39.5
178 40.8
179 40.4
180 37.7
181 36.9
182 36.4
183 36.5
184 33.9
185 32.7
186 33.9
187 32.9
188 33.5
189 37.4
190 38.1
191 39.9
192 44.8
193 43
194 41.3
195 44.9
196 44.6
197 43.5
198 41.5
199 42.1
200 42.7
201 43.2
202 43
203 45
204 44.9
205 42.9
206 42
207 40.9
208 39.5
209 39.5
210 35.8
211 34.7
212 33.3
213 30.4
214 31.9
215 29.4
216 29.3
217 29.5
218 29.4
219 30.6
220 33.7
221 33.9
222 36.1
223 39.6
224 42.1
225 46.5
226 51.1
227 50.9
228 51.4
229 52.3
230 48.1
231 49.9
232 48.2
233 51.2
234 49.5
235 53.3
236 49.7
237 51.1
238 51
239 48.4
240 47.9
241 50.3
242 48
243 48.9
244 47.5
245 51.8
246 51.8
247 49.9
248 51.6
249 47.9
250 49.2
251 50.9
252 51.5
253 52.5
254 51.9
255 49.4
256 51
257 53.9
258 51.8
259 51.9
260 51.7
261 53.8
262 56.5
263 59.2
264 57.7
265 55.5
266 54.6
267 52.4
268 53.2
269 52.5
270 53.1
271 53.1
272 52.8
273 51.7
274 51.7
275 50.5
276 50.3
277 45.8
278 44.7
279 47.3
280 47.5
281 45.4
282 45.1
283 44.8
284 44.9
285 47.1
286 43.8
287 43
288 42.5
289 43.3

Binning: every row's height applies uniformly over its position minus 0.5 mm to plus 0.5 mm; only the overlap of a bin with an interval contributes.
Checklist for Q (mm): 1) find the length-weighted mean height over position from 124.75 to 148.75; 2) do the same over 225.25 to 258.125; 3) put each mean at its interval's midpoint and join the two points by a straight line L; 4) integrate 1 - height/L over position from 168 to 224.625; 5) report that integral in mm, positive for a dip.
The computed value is 5.9 mm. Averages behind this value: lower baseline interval 33.6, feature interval 38.4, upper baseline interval 50.4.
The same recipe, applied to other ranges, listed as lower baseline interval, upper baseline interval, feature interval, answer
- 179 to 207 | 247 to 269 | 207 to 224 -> 4.0 mm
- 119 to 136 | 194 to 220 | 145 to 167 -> 0.2 mm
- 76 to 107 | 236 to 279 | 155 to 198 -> 3.9 mm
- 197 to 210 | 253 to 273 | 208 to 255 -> 3.2 mm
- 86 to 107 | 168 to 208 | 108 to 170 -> 4.1 mm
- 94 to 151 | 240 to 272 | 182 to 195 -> 1.5 mm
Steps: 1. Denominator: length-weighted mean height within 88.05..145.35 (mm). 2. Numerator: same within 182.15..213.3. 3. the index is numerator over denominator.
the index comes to 1.2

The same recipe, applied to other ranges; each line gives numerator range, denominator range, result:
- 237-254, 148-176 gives 1.42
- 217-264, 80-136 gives 1.55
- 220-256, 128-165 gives 1.46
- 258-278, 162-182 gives 1.38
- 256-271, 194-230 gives 1.35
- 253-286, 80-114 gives 1.66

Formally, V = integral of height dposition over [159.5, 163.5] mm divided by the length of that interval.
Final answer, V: 31.8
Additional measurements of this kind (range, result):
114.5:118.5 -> 32.4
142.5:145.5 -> 35.7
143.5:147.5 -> 37.2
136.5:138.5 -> 32.5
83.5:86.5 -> 27.8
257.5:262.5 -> 53.1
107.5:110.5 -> 32.5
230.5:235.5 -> 50.4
